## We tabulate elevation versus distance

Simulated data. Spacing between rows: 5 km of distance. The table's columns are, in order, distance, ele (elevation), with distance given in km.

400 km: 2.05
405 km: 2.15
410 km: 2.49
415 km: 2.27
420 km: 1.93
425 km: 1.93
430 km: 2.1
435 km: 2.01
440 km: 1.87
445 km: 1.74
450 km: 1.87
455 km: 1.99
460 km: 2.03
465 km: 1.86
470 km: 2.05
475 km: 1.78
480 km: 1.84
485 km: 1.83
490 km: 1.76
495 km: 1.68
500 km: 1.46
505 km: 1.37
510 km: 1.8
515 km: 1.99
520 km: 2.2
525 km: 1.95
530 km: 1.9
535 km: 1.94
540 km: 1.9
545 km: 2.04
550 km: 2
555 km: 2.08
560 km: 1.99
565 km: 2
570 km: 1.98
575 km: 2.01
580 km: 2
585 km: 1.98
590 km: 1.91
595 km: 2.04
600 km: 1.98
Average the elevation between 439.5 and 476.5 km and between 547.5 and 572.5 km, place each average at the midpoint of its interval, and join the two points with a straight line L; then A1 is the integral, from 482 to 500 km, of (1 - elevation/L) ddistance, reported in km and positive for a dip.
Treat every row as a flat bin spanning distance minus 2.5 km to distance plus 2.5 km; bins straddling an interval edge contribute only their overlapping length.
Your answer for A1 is 2.0 km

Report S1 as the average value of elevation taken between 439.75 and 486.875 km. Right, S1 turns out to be 1.89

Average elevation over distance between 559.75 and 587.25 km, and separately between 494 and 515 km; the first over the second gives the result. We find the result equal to 1.2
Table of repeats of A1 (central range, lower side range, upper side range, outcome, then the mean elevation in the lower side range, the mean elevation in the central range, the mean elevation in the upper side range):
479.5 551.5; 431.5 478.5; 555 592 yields 4.1 km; 1.91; 1.84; 1.99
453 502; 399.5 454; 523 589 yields 4.5 km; 2.04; 1.83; 1.98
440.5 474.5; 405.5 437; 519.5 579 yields 2.9 km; 2.13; 1.91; 1.99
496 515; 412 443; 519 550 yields 3.6 km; 2.02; 1.61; 1.98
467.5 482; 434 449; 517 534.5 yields 0.2 km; 1.86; 1.89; 2.01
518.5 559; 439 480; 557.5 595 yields -0.8 km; 1.9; 2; 1.99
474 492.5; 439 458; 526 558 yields 1.0 km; 1.87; 1.8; 1.98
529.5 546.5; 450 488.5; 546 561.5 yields 0.5 km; 1.9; 1.94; 2.03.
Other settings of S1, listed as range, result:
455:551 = 1.86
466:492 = 1.85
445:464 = 1.93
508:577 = 1.99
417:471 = 1.94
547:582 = 2.01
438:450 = 1.82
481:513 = 1.66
